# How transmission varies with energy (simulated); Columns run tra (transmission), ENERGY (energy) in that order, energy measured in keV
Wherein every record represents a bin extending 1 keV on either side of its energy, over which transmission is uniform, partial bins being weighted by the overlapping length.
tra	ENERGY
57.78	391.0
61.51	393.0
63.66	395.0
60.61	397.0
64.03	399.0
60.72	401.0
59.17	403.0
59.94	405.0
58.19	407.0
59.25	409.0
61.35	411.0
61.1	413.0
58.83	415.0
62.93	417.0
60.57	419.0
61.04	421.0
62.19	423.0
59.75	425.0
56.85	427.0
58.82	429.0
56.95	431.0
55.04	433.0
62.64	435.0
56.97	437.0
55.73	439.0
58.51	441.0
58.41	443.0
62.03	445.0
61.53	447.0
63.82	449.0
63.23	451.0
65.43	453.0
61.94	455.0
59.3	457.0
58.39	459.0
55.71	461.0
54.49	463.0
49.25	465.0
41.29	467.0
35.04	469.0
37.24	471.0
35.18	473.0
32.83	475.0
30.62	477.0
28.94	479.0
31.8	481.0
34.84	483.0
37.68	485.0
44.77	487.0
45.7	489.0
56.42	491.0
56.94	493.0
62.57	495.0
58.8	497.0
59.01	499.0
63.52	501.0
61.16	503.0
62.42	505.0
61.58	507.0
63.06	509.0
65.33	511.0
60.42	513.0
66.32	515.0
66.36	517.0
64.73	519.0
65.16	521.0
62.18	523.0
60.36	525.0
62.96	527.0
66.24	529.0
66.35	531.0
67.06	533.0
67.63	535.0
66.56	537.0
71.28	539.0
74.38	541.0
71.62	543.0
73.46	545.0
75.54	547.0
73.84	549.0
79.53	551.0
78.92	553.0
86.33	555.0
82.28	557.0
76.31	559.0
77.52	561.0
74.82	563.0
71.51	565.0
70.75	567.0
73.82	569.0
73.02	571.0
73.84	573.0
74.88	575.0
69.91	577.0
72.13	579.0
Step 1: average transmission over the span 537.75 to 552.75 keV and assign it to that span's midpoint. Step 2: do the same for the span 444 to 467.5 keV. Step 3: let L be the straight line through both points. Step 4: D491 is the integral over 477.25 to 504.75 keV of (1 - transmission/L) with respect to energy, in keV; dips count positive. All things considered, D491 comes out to 6.66 keV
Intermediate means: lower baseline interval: 58.4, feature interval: 49.2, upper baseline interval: 74.3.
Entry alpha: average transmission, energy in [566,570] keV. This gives 72.3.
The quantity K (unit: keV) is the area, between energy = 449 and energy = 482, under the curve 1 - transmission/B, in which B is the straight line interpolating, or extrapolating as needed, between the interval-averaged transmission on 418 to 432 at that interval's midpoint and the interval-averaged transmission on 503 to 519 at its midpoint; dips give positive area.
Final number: 7.8 keV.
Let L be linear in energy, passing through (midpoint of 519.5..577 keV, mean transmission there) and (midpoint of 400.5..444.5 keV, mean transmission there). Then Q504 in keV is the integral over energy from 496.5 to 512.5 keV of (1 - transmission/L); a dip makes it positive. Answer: 1.3 keV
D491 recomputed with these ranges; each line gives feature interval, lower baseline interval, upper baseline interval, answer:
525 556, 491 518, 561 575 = -1.45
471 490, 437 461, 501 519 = 8.00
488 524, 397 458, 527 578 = 3.82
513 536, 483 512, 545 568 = 0.29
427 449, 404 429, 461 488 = -2.89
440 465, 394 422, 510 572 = 1.68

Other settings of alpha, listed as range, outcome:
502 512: 62.7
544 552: 75.6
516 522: 65.4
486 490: 45.2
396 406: 60.9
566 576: 73.3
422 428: 59.6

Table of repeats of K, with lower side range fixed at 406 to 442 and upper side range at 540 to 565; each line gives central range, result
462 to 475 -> 4.8 keV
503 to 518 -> 1.6 keV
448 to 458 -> 0.1 keV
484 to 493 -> 2.7 keV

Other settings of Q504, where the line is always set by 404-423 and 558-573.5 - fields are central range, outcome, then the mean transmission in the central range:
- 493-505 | 1.3 keV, 60.8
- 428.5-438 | 0.6 keV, 58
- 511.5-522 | 0.8 keV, 64.6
